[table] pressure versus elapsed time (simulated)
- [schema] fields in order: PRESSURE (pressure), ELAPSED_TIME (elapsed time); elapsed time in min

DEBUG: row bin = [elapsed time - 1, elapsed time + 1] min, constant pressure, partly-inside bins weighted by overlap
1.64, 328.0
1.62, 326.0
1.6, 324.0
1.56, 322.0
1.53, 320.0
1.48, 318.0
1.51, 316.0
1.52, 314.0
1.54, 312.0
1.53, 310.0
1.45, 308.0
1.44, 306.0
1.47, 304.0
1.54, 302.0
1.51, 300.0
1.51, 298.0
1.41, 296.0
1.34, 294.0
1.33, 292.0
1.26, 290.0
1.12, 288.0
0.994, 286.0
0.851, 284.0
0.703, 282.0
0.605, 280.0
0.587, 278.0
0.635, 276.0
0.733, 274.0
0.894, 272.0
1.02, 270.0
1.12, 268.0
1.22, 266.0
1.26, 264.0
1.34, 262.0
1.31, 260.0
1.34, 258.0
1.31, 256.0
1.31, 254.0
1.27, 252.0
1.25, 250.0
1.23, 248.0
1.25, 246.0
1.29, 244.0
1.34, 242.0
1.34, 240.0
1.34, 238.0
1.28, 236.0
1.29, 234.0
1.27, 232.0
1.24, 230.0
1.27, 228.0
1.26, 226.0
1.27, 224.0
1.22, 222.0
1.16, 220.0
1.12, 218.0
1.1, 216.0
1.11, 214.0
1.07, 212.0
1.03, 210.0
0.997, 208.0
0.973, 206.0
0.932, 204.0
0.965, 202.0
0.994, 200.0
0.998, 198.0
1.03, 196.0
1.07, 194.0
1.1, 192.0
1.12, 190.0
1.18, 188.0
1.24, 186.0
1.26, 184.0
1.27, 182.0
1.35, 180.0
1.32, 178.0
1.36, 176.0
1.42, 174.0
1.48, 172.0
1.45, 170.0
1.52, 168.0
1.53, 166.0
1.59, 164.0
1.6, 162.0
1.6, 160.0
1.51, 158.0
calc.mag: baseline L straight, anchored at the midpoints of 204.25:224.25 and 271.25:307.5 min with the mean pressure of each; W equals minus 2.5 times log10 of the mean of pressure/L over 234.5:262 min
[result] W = -0.18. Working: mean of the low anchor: 1.09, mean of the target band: 1.3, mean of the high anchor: 1.11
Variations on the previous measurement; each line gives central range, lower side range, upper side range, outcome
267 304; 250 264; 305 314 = 0.30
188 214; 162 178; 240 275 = 0.32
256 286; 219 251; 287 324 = 0.35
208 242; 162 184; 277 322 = 0.14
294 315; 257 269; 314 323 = -0.02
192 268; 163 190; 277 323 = 0.13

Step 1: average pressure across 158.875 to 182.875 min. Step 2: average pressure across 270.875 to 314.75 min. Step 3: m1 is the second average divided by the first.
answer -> 0.81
